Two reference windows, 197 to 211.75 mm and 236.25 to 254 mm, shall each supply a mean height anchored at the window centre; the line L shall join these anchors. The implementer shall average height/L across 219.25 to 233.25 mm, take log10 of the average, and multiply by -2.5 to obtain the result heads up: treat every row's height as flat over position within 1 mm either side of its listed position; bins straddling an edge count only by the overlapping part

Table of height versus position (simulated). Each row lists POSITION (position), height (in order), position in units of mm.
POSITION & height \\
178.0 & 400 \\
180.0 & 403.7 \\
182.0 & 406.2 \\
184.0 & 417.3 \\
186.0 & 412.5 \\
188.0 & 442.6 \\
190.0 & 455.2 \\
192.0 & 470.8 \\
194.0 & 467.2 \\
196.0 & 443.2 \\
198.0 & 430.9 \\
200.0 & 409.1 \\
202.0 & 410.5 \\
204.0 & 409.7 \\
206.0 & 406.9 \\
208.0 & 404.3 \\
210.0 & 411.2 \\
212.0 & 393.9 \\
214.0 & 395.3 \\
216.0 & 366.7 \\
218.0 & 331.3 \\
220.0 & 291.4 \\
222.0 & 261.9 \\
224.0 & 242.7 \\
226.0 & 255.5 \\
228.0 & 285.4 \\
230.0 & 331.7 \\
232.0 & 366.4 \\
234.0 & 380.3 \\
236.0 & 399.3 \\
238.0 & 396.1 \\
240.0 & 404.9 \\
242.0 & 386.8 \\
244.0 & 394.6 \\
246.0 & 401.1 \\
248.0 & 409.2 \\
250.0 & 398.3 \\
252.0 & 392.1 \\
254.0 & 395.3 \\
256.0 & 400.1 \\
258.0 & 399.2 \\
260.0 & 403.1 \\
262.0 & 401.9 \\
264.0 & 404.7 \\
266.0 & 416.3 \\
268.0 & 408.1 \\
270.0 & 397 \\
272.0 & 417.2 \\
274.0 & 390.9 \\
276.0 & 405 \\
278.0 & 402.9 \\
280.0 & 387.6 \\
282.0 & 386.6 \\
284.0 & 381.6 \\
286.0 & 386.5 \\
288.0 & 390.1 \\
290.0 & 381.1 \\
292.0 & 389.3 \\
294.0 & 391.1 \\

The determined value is 0.351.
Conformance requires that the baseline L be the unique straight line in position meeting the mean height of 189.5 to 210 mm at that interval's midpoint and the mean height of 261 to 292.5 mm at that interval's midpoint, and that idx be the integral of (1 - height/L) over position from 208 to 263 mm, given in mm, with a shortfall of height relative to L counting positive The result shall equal 6.2 mm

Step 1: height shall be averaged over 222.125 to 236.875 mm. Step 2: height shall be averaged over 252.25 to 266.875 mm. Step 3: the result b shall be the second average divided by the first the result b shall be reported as 1.26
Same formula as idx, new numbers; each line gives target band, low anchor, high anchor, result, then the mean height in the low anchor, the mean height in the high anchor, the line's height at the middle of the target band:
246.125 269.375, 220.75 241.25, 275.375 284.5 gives -2.36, 333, 393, 366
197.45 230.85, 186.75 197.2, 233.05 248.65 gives 5.85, 454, 396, 428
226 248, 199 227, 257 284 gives 0.27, 356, 401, 375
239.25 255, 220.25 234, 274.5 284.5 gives -3.03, 297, 393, 334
